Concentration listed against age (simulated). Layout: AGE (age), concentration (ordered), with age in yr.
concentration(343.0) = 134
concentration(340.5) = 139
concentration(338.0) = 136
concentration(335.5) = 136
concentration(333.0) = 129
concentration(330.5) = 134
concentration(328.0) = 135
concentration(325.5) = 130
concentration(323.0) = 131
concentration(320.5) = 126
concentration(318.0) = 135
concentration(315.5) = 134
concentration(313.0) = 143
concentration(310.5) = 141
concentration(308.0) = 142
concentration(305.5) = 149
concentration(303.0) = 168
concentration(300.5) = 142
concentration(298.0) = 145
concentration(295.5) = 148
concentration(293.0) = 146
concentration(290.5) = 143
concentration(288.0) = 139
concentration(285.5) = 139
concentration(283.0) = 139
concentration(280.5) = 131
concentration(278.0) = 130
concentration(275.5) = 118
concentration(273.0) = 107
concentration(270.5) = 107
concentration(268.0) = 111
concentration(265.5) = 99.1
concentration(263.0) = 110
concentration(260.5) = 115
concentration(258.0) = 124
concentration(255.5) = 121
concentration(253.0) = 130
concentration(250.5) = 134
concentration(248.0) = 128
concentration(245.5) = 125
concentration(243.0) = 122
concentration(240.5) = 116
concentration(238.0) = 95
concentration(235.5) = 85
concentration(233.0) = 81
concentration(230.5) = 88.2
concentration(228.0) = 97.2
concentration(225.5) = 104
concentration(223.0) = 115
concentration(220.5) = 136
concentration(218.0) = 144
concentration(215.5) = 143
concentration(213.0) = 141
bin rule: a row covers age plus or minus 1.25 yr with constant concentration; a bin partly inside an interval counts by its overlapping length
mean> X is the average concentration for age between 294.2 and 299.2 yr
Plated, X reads 147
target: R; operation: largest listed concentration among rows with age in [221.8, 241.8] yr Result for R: 116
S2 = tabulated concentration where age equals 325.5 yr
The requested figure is 130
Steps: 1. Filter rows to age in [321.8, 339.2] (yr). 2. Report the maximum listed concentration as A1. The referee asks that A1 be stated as 136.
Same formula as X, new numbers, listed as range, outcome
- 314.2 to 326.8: 131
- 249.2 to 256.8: 128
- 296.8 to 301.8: 144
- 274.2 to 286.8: 131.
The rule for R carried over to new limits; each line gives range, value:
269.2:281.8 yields 131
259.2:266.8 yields 115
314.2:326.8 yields 135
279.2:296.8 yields 148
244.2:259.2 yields 134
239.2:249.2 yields 128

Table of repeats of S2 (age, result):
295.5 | 148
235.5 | 85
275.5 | 118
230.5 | 88.2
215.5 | 143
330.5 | 134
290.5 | 143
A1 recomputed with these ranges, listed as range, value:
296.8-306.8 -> 168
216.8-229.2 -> 144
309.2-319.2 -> 143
